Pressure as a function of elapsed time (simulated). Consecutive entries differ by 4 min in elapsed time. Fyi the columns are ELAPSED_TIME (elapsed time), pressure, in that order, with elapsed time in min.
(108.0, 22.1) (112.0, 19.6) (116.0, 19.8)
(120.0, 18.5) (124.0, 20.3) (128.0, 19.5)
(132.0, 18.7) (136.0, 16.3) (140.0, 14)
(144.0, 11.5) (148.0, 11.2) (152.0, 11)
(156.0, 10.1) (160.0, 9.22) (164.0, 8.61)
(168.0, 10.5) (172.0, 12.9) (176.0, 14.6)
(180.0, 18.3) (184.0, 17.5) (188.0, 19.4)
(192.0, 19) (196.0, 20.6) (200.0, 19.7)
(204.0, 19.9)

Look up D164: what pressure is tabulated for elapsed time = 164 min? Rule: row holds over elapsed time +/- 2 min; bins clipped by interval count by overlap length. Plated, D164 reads 8.61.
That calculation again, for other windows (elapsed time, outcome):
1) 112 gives 19.6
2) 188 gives 19.4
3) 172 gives 12.9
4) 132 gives 18.7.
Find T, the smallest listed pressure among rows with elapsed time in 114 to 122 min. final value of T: 18.5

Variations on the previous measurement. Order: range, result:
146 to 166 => 8.61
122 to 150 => 11.2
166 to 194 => 10.5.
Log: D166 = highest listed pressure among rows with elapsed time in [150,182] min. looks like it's 18.3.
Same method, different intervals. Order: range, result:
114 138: 20.3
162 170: 10.5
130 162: 18.7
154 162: 10.1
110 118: 19.8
